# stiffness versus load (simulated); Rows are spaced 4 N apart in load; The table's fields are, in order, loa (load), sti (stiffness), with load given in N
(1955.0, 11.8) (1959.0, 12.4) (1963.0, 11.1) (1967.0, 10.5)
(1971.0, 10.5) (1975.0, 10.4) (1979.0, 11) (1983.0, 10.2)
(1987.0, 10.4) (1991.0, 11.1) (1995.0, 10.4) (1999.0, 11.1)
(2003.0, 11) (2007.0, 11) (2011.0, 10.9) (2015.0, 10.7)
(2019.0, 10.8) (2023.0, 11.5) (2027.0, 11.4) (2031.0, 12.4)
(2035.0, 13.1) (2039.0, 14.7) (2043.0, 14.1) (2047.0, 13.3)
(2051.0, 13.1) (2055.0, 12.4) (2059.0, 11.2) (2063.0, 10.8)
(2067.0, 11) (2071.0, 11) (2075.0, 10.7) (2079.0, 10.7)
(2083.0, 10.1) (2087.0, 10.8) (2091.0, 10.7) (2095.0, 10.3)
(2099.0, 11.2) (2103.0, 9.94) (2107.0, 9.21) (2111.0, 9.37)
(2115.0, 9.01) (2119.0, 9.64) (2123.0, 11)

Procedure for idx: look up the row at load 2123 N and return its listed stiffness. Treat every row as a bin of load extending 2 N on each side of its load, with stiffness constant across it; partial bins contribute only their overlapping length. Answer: 11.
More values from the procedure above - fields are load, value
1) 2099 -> 11.2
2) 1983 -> 10.2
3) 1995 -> 10.4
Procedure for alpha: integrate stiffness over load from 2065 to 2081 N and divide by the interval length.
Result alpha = 10.8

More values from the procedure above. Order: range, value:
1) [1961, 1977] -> 10.6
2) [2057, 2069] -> 11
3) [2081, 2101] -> 10.6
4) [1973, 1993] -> 10.6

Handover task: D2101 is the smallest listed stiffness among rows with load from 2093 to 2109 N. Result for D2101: 9.21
